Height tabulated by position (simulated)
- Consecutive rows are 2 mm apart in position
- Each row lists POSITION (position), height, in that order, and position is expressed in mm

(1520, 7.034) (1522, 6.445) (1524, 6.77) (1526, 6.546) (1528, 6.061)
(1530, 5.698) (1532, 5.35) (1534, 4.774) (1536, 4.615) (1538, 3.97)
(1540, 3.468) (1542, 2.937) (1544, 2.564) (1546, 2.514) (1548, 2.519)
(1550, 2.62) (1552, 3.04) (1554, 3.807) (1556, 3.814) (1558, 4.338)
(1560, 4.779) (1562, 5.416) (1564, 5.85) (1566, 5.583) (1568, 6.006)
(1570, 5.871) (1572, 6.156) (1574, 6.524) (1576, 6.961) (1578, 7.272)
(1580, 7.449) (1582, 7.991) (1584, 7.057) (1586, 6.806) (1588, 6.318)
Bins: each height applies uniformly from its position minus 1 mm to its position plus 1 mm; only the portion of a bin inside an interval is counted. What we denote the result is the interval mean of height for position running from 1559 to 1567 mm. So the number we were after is 5.41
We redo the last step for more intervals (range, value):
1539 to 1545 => 2.99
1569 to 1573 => 6.01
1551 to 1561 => 3.96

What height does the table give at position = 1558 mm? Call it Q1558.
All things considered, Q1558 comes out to 4.338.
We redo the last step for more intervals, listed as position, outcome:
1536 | 4.615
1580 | 7.449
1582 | 7.991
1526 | 6.546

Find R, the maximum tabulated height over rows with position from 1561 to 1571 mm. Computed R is 6.006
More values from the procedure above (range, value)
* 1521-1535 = 6.77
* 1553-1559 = 4.338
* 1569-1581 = 7.449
